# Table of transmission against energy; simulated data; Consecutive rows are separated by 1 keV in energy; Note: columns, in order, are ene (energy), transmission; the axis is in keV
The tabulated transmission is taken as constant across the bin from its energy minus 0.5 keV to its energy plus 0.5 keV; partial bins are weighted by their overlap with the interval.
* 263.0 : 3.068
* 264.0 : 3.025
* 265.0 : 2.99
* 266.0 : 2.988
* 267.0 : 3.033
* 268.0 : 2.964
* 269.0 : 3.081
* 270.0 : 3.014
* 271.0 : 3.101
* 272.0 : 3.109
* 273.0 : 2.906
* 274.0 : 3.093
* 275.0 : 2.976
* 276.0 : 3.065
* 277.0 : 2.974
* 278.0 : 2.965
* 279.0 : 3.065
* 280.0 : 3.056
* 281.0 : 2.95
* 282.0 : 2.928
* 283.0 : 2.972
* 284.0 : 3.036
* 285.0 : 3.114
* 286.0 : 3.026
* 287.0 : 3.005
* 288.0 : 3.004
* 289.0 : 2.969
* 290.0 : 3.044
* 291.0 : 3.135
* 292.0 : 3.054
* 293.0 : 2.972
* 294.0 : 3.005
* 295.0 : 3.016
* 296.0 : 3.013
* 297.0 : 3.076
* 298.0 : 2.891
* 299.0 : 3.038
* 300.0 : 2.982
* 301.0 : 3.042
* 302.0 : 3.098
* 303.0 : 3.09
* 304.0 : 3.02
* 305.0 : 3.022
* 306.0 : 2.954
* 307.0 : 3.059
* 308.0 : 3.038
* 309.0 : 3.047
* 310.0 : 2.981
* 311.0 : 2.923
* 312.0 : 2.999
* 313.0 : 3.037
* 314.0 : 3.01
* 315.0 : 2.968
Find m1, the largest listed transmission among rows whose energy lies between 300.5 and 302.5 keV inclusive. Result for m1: 3.098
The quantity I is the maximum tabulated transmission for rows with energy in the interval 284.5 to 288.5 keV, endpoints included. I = 3.114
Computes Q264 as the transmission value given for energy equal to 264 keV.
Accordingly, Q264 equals 3.025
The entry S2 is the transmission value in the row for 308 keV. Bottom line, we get 3.038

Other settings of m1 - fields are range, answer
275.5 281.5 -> 3.065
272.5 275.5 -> 3.093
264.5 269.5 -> 3.081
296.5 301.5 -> 3.076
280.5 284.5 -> 3.036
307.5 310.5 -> 3.047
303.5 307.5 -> 3.059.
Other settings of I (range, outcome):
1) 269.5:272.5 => 3.109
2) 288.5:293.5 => 3.135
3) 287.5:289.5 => 3.004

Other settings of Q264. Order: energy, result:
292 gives 3.054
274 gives 3.093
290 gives 3.044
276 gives 3.065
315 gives 2.968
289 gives 2.969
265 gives 2.99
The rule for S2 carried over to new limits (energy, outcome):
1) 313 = 3.037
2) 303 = 3.09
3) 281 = 2.95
